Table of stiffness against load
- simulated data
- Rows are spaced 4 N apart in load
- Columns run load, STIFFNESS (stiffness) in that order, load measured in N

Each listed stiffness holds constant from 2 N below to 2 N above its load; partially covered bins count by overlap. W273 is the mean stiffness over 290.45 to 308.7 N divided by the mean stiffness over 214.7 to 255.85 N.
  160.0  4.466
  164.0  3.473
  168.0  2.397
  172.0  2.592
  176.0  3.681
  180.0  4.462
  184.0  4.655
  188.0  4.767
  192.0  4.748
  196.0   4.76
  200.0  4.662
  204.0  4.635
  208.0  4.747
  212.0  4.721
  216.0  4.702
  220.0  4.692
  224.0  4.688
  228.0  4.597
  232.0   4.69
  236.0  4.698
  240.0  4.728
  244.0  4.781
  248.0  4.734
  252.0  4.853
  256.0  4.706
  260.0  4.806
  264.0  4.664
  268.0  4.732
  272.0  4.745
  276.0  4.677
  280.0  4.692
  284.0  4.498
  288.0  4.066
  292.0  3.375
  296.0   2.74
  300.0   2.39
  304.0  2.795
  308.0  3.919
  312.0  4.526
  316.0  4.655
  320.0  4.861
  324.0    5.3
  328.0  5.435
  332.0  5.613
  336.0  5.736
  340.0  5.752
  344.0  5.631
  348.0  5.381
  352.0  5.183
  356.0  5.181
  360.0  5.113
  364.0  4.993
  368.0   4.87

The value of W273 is 0.63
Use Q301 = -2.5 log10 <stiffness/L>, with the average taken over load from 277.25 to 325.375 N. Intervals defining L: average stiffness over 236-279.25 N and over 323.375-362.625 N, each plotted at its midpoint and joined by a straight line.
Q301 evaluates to 0.27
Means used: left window 4.74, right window 5.43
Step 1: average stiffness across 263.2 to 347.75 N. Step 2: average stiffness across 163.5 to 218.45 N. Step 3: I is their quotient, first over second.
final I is 1.1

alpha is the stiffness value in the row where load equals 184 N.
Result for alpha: 4.655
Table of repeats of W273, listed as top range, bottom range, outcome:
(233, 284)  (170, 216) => 1.07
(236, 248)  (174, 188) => 1.09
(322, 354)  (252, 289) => 1.18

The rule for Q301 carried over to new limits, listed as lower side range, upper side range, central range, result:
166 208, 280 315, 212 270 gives -0.206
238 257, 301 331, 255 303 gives 0.124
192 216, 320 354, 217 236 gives 0.038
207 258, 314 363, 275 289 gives 0.113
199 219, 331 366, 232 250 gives 0.028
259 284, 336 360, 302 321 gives 0.231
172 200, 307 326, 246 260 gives -0.053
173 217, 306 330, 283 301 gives 0.355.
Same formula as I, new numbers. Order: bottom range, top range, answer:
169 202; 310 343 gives 1.24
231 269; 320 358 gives 1.15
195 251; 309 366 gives 1.11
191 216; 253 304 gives 0.88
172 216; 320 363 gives 1.20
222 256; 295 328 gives 0.85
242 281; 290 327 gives 0.82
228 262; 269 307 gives 0.80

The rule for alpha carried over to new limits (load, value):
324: 5.3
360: 5.113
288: 4.066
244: 4.781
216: 4.702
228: 4.597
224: 4.688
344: 5.631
